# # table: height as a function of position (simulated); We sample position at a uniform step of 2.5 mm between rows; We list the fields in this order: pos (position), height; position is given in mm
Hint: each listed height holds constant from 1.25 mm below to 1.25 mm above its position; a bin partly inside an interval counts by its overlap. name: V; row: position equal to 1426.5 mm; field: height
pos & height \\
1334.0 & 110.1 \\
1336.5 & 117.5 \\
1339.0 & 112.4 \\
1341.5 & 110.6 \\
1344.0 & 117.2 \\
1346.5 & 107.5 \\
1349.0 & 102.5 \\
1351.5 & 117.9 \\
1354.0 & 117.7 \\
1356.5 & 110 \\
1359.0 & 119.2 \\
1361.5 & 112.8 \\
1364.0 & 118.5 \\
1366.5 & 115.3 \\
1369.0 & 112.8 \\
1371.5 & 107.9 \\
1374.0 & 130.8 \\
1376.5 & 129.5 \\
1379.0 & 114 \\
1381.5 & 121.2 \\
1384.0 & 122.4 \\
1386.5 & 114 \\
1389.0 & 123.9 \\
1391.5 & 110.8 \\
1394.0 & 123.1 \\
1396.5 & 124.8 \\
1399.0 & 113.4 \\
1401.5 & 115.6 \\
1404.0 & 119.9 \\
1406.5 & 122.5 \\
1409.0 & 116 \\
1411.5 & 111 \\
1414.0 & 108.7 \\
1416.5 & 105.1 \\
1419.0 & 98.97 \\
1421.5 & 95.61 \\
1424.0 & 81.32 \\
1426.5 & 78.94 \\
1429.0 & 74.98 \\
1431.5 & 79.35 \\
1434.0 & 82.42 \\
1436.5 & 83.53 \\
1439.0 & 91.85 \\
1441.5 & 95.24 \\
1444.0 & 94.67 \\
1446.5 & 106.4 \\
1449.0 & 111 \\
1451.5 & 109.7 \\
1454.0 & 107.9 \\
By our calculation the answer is 78.94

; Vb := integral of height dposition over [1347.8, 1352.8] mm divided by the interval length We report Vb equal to 110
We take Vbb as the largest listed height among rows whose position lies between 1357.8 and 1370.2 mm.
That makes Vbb 119.2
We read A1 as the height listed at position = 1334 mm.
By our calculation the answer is 110.1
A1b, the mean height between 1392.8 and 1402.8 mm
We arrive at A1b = 119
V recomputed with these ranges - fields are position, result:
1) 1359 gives 119.2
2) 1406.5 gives 122.5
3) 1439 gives 91.85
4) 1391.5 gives 110.8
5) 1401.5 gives 115.6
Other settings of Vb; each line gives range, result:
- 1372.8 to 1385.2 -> 124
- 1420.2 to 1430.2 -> 82.8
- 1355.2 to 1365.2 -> 115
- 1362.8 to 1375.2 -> 117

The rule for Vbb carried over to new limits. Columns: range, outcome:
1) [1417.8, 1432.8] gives 98.97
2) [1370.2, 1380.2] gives 130.8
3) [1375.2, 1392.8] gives 129.5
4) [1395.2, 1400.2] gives 124.8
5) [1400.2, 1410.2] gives 122.5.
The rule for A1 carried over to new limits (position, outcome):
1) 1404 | 119.9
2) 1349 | 102.5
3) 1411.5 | 111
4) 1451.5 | 109.7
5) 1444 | 94.67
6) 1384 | 122.4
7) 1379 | 114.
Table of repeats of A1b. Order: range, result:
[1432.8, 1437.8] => 83.1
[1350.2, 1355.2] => 118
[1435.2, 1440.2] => 87.6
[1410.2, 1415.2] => 110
